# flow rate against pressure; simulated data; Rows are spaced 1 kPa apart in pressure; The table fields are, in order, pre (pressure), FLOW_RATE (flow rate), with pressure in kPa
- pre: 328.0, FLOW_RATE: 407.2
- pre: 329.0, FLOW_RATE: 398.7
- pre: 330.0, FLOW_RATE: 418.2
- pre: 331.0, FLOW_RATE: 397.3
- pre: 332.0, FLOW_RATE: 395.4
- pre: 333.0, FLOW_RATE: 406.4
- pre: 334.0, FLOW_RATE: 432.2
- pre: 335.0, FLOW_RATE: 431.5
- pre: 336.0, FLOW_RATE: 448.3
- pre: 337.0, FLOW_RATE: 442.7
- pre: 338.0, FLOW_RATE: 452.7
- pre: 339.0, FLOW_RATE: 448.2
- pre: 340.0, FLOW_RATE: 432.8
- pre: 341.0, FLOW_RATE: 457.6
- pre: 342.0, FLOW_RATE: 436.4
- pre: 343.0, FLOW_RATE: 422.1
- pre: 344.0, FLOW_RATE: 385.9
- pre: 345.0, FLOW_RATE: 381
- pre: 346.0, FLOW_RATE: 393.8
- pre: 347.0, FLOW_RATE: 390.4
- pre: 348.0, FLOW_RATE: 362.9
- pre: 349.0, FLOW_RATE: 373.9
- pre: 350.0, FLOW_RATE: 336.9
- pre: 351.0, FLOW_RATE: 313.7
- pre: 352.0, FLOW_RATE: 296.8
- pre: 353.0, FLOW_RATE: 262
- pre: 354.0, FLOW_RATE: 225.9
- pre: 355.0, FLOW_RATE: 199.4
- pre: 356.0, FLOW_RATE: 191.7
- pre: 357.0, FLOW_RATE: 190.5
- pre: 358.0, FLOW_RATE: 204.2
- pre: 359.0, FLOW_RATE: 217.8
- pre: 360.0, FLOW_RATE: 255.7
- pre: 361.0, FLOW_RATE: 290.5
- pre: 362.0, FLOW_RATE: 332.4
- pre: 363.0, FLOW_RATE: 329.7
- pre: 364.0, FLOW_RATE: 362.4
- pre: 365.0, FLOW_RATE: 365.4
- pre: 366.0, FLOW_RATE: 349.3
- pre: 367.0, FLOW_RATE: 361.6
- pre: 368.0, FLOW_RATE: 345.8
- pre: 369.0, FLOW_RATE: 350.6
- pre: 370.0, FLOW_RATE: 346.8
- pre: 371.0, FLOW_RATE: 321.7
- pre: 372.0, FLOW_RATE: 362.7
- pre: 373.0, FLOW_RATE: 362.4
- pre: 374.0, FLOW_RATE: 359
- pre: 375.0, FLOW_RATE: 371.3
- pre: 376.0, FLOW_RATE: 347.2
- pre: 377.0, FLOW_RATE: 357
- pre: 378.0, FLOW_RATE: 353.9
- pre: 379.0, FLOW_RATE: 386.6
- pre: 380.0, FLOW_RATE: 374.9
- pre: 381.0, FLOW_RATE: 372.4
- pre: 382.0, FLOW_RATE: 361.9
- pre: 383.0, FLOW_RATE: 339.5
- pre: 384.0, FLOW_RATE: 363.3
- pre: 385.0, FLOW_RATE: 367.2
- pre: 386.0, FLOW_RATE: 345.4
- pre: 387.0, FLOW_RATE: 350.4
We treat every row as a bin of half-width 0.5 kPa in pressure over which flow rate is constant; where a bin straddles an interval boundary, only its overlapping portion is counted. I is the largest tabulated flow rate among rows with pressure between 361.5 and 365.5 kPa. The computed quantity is 365.4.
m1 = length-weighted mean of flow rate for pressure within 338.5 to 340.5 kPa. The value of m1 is 440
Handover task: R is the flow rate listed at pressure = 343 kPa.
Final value 422.1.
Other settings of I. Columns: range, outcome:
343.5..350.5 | 393.8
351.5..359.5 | 296.8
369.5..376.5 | 371.3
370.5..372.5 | 362.7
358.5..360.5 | 255.7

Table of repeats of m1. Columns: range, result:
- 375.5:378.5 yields 353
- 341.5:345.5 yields 406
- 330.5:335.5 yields 413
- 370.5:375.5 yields 355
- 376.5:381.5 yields 369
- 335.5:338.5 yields 448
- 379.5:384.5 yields 362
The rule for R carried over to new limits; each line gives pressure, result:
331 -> 397.3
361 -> 290.5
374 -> 359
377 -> 357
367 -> 361.6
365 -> 365.4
